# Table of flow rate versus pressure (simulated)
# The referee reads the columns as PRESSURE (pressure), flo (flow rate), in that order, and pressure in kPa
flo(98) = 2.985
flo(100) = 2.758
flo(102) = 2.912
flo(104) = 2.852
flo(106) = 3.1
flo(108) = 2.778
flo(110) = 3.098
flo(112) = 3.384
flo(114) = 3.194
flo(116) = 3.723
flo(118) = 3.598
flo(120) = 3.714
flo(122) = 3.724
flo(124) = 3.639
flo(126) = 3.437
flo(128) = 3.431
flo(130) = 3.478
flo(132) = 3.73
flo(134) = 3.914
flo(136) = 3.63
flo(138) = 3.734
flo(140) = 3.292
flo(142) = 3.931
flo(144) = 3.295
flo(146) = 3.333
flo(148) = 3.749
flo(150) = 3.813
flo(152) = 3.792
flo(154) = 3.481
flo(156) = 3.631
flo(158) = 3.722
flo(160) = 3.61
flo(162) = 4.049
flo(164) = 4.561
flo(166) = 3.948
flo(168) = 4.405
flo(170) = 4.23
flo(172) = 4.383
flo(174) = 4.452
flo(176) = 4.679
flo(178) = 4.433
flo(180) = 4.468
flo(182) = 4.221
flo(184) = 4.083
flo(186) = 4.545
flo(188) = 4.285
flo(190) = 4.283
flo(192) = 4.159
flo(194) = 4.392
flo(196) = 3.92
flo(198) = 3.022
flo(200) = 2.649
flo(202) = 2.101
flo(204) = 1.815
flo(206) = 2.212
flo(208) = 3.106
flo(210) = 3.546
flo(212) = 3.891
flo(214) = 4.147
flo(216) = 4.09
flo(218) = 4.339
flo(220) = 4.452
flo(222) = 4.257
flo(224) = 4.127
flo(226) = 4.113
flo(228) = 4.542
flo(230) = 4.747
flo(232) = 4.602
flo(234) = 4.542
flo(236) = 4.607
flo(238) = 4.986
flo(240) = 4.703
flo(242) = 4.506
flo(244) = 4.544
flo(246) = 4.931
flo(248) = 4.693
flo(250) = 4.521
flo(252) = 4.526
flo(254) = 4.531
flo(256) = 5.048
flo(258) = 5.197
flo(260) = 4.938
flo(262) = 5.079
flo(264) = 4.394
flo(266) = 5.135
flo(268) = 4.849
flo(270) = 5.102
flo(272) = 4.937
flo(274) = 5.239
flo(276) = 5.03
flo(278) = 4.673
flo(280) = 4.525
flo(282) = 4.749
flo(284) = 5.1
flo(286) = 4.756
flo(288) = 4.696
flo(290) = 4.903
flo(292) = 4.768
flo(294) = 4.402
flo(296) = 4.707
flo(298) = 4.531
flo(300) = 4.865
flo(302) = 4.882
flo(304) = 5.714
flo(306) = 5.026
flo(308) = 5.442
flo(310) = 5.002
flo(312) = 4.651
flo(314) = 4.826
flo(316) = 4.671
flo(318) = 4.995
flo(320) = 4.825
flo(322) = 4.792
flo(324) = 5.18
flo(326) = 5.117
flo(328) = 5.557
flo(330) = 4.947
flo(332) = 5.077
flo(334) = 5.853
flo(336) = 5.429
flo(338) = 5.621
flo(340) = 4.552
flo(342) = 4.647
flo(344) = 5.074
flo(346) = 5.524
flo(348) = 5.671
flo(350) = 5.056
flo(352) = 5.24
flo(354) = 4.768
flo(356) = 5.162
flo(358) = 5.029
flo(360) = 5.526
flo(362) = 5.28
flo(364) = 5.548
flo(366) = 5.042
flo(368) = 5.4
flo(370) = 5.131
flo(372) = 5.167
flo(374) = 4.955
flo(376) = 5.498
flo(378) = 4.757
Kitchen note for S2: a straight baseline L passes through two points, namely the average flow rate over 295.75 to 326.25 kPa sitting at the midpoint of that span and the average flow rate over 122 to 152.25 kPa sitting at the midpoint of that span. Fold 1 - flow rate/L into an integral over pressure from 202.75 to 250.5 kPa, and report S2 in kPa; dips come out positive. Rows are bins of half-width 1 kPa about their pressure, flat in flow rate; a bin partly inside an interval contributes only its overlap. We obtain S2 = 1.81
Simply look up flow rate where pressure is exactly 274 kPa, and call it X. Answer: 5.239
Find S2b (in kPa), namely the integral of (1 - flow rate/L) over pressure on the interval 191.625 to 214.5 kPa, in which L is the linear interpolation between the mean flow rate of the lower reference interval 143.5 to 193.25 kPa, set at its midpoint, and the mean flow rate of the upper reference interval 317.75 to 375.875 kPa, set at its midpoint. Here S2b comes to 5.79 kPa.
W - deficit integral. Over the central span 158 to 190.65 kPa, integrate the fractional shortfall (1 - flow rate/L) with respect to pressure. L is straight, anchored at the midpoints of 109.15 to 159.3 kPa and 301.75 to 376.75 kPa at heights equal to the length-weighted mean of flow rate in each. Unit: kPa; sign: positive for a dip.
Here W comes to -3.22 kPa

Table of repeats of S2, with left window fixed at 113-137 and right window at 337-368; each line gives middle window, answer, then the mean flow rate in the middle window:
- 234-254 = -1.01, 4.66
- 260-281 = -1.28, 4.9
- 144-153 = 0.32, 3.63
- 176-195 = -1.49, 4.34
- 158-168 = -0.46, 4.05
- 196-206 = 3.87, 2.53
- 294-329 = -0.48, 4.97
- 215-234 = -0.33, 4.37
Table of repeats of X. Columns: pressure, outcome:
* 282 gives 4.749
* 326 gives 5.117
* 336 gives 5.429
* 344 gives 5.074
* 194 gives 4.392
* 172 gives 4.383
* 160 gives 3.61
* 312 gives 4.651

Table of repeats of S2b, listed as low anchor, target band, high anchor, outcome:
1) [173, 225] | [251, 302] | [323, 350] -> -2.3 kPa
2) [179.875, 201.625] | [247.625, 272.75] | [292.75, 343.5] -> -1.8 kPa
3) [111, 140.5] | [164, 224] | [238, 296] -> 3.8 kPa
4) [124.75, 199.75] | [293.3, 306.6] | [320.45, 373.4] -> 0.0 kPa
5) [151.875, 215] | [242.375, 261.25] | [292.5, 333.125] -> -1.5 kPa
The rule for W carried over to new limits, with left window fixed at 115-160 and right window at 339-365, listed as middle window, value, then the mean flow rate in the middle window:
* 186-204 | 2.1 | 3.55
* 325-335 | -0.6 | 5.31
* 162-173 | -1.3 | 4.28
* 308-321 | 0.0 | 4.88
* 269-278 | -0.8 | 5.03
